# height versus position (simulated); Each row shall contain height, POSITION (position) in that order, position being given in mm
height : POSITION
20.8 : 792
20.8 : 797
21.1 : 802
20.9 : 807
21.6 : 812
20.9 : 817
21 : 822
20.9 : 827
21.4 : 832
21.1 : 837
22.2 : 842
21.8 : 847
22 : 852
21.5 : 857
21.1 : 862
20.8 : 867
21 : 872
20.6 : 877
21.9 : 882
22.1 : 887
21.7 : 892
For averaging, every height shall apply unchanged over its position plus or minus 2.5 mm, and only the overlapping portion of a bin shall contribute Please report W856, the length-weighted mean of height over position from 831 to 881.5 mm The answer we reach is 21.4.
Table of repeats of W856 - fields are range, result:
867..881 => 20.9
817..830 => 21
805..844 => 21.2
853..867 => 21.3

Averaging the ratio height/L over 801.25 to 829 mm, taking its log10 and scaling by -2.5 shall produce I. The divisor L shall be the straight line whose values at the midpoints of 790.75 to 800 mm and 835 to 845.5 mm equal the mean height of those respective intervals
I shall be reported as 0.01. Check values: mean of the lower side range 20.8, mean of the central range 21.1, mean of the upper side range 21.7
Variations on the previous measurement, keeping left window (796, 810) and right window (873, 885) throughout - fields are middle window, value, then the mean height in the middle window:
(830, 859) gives -0.03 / 21.7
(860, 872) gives 0.01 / 21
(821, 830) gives 0.00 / 21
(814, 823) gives 0.00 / 21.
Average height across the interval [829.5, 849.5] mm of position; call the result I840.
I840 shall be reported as 21.6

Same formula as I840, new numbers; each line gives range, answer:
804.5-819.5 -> 21.1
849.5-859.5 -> 21.8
